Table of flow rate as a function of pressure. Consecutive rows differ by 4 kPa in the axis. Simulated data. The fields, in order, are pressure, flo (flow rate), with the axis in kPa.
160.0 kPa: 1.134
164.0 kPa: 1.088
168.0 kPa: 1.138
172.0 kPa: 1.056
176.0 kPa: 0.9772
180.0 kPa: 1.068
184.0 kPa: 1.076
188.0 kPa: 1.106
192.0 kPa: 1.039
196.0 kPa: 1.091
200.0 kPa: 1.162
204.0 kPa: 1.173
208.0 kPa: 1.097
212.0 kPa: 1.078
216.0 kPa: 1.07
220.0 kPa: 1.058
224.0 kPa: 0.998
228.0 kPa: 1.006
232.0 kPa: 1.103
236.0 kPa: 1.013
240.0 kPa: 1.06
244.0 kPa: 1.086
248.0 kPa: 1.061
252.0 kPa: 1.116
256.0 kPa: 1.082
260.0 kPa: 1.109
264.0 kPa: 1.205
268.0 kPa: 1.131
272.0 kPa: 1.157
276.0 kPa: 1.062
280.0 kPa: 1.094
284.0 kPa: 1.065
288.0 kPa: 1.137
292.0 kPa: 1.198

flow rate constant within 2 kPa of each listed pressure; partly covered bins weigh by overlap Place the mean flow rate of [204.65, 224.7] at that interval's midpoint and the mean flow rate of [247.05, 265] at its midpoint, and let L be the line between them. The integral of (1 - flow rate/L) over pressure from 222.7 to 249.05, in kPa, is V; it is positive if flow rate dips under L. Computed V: 1.1 kPa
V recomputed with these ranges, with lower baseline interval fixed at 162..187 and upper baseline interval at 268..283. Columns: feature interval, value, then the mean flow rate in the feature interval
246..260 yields 0.1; 1.09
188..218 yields -0.6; 1.1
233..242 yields 0.4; 1.04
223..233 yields 0.5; 1.03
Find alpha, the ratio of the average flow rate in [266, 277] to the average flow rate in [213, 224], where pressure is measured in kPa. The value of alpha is 1.06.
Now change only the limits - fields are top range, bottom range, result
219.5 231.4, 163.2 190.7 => 0.96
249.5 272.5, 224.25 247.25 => 1.08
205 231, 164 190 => 0.99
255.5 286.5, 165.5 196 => 1.04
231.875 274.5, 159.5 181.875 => 1.03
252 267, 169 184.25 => 1.08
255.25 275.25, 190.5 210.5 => 1.02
